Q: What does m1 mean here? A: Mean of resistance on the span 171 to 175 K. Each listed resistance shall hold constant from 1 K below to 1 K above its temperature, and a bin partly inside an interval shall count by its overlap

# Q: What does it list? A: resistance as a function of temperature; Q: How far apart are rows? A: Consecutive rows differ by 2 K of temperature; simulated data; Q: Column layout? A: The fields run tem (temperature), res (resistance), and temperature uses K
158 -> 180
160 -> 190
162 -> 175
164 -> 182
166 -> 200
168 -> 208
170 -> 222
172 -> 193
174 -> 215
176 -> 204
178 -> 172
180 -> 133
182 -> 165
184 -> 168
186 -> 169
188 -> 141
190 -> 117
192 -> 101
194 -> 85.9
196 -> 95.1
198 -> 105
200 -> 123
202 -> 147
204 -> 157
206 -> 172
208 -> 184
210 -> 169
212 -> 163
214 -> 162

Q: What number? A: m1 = 204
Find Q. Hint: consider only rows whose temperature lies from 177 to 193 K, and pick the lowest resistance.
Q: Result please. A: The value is 101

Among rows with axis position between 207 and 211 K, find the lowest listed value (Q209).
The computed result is 169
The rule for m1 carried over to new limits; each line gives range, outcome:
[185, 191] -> 142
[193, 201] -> 102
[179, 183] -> 149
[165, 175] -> 208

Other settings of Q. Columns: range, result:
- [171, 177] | 193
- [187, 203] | 85.9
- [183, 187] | 168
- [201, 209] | 147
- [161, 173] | 175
